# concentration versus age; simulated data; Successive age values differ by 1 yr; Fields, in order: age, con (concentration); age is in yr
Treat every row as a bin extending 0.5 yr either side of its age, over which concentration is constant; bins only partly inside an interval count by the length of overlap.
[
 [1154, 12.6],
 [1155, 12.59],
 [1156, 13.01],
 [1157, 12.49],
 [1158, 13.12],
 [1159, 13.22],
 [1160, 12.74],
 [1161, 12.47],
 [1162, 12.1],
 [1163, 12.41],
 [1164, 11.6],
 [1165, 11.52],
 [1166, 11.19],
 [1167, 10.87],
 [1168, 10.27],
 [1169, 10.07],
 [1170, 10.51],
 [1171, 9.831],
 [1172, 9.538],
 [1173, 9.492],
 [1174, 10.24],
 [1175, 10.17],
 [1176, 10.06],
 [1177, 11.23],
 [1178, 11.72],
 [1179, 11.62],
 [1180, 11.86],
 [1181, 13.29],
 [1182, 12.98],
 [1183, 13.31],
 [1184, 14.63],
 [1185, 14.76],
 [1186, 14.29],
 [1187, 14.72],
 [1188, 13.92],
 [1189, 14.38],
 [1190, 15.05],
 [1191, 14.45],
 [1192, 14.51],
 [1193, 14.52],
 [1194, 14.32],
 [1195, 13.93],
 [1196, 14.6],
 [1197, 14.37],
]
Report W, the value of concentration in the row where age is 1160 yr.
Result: 12.74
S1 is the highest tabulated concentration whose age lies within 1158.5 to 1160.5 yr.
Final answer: 13.22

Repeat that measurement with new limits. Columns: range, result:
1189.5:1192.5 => 15.05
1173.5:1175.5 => 10.24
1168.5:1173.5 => 10.51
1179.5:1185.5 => 14.76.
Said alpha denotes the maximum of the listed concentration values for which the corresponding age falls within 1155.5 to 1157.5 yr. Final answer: 13.01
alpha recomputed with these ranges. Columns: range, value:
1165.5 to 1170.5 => 11.19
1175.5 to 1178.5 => 11.72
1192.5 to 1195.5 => 14.52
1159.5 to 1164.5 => 12.74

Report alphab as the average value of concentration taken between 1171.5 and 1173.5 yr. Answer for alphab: 9.52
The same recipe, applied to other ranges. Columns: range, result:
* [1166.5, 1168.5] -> 10.6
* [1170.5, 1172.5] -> 9.68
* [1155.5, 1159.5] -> 13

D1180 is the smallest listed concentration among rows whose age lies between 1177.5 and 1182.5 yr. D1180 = 11.62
